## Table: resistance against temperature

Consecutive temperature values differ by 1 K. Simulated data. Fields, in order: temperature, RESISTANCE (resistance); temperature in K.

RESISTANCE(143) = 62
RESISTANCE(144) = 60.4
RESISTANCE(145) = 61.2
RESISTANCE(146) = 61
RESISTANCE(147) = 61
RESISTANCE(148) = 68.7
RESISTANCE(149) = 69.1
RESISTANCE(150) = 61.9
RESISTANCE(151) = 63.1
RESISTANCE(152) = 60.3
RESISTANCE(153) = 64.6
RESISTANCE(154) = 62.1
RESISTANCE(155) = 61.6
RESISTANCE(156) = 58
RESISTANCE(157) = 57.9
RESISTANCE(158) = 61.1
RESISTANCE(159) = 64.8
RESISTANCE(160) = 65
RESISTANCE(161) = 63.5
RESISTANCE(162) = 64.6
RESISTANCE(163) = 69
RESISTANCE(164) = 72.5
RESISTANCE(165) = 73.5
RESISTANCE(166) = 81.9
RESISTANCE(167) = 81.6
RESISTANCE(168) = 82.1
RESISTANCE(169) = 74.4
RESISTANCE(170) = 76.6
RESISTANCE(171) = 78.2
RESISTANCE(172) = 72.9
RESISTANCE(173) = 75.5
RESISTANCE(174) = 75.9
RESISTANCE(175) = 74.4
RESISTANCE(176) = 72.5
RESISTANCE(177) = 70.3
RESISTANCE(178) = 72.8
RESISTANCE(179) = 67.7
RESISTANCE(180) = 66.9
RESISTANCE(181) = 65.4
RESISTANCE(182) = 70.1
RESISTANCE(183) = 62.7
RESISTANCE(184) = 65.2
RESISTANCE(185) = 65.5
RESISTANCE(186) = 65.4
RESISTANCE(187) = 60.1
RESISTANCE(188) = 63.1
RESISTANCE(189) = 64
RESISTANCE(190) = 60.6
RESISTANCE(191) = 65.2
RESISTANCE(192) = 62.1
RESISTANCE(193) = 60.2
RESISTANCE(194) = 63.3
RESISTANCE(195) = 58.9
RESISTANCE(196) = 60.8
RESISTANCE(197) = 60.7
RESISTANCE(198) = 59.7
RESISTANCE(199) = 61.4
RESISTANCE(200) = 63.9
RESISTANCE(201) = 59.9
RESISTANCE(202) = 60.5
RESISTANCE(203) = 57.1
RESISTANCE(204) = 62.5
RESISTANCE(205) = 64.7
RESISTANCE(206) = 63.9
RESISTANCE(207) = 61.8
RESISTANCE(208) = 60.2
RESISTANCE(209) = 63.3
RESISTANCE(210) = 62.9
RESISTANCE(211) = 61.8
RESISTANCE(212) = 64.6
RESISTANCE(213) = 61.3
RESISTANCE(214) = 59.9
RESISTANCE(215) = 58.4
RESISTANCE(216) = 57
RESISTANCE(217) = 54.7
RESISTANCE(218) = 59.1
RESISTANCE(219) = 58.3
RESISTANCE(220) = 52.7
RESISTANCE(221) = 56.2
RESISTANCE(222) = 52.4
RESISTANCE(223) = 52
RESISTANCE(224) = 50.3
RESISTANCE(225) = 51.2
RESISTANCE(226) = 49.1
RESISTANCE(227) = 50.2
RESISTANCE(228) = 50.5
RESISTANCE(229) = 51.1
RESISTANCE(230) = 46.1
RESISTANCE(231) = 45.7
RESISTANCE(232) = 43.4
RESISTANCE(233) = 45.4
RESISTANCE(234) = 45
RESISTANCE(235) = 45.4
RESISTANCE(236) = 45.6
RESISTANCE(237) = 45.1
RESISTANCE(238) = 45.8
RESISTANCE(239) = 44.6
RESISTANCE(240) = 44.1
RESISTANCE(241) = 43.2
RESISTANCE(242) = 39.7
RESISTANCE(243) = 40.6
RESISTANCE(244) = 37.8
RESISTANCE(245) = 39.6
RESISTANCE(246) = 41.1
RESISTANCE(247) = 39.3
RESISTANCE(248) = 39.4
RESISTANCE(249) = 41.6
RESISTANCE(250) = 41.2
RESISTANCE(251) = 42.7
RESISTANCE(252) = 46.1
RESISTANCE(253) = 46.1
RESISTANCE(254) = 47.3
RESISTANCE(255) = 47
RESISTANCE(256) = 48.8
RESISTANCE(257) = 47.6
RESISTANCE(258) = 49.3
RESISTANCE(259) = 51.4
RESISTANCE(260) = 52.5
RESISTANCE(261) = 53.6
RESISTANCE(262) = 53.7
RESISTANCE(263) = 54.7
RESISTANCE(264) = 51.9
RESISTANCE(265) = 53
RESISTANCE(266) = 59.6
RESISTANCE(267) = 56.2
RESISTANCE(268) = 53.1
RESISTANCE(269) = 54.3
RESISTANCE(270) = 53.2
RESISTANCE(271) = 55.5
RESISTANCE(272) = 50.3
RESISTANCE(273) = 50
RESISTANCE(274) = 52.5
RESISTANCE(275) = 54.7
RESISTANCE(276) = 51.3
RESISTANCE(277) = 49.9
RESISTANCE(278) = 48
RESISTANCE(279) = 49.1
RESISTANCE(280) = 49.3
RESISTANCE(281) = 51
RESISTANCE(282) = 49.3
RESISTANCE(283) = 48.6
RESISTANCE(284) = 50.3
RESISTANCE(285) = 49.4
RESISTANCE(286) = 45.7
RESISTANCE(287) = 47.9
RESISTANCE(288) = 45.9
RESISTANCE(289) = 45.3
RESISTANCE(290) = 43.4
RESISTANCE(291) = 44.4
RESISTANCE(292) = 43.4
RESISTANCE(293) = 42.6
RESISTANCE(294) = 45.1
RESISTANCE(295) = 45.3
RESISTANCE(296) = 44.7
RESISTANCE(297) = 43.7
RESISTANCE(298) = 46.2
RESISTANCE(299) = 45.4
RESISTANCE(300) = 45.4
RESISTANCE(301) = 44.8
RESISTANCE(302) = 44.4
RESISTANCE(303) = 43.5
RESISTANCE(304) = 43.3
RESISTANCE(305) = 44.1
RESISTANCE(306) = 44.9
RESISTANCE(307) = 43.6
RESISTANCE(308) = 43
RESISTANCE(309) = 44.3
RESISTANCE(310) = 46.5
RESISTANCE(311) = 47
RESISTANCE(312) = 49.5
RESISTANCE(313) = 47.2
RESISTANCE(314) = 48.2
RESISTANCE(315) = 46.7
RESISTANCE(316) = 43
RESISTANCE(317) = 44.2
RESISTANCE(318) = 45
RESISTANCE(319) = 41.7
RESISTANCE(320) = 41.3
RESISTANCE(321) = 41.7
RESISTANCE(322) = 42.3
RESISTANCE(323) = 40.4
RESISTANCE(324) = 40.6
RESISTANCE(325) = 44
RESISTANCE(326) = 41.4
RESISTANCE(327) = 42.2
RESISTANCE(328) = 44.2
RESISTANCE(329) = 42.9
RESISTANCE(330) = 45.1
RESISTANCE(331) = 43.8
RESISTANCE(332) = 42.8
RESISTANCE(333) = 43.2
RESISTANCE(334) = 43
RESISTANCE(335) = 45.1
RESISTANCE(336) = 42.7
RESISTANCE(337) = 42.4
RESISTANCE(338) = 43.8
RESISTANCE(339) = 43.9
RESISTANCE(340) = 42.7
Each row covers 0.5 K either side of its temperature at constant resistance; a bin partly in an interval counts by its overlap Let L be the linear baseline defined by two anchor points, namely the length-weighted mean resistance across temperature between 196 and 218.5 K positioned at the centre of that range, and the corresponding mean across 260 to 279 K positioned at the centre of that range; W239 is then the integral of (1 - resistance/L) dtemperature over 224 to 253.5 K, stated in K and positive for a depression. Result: 6.5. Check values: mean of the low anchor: 60.9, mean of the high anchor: 53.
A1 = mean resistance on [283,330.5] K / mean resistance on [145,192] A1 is 0.66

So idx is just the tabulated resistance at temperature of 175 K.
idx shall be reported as 74.4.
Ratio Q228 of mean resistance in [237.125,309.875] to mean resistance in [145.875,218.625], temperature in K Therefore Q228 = 0.72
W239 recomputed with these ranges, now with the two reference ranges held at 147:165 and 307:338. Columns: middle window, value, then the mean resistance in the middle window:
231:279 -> 3.88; 47.7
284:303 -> 0.85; 45.3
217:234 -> 1.50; 50.8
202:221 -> -0.90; 60.1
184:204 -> -0.76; 61.8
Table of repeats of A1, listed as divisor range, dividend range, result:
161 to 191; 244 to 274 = 0.69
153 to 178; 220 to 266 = 0.67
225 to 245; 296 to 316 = 1.00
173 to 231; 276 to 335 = 0.74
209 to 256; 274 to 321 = 0.94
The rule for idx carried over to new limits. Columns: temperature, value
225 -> 51.2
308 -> 43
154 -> 62.1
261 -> 53.6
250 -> 41.2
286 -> 45.7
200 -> 63.9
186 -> 65.4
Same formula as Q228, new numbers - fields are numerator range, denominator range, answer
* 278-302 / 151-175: 0.67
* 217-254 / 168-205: 0.70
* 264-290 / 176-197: 0.79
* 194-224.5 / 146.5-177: 0.86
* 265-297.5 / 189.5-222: 0.81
